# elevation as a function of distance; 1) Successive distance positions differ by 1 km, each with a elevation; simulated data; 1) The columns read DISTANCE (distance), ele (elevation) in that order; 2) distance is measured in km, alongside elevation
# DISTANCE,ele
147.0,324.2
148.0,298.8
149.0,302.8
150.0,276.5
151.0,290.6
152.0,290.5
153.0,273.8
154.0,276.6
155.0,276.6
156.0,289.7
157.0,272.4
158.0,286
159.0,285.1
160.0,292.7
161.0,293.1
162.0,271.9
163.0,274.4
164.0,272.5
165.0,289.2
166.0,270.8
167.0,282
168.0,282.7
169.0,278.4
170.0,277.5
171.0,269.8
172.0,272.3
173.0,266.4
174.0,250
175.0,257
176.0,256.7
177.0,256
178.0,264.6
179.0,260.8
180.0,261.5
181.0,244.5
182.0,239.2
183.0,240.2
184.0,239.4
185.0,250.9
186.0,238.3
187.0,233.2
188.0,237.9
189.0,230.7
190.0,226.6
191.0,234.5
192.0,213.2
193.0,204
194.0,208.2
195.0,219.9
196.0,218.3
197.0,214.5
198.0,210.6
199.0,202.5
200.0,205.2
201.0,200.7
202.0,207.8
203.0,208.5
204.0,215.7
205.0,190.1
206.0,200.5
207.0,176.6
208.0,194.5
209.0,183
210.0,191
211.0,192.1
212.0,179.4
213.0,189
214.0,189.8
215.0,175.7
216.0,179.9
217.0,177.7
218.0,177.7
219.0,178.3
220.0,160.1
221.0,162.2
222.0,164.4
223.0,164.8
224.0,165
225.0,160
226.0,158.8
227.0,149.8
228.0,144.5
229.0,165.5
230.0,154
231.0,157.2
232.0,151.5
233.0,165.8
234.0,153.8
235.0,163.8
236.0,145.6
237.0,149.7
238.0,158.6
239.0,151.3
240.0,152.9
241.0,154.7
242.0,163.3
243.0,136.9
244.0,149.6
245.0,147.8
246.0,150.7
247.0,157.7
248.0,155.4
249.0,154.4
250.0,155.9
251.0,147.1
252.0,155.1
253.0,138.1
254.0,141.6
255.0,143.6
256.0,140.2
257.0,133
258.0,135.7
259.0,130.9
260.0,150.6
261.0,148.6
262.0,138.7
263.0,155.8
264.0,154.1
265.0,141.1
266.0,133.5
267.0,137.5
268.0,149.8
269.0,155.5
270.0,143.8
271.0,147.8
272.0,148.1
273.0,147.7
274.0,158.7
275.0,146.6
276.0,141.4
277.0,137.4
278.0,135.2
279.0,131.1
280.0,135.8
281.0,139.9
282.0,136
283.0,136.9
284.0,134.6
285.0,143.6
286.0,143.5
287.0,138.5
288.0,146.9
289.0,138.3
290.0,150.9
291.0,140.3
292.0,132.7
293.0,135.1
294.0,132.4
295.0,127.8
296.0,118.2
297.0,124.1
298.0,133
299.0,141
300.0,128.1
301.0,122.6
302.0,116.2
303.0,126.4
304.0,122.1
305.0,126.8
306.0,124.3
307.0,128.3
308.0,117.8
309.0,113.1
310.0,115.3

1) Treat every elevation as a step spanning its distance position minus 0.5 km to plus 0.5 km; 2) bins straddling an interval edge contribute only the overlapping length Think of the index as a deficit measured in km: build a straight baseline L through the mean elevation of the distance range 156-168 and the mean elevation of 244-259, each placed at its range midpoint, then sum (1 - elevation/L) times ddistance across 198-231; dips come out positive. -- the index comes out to 3.6 km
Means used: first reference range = 281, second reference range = 146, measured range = 180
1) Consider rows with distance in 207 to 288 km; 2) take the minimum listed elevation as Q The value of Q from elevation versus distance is 130.9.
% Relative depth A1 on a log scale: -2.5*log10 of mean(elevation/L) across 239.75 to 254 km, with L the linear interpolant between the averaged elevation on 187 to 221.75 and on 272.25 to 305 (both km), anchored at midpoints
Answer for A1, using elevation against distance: 0.109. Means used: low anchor 199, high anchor 136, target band 151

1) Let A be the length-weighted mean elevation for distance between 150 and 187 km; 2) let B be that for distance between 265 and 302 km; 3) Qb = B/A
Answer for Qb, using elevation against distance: 0.5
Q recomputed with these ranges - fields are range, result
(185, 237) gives 144.5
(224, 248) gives 136.9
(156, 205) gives 190.1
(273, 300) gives 118.2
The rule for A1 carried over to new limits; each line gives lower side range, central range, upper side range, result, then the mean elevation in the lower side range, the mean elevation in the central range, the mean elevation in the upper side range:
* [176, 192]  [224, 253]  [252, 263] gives 0.090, 243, 154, 141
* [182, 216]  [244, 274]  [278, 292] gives 0.098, 210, 146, 139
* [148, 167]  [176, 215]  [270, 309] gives 0.111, 283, 218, 135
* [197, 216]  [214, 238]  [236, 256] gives 0.069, 195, 162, 150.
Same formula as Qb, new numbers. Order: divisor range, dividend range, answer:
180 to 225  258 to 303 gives 0.68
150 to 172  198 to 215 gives 0.70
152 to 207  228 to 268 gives 0.60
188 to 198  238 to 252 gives 0.69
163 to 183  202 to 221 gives 0.70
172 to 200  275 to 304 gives 0.57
